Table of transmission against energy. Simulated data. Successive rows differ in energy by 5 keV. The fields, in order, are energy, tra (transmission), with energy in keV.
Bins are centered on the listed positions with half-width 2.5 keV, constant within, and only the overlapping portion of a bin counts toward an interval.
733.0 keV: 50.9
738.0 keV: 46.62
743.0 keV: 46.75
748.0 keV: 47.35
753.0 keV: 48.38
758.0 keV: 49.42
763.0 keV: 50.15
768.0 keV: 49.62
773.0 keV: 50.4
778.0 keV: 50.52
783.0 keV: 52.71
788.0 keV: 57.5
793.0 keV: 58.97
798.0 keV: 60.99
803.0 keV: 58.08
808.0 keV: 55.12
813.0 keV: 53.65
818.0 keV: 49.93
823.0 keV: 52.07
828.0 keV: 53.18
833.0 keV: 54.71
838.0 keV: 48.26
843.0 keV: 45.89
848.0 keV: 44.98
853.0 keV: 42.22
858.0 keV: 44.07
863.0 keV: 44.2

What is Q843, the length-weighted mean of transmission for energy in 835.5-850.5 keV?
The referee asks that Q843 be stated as 46.4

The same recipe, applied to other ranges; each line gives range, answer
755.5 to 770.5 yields 49.7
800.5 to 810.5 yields 56.6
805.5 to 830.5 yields 52.8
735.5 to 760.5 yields 47.7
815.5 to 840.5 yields 51.6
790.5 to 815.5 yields 57.4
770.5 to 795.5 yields 54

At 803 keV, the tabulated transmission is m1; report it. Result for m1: 58.08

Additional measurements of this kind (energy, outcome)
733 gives 50.9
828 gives 53.18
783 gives 52.71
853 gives 42.22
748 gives 47.35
